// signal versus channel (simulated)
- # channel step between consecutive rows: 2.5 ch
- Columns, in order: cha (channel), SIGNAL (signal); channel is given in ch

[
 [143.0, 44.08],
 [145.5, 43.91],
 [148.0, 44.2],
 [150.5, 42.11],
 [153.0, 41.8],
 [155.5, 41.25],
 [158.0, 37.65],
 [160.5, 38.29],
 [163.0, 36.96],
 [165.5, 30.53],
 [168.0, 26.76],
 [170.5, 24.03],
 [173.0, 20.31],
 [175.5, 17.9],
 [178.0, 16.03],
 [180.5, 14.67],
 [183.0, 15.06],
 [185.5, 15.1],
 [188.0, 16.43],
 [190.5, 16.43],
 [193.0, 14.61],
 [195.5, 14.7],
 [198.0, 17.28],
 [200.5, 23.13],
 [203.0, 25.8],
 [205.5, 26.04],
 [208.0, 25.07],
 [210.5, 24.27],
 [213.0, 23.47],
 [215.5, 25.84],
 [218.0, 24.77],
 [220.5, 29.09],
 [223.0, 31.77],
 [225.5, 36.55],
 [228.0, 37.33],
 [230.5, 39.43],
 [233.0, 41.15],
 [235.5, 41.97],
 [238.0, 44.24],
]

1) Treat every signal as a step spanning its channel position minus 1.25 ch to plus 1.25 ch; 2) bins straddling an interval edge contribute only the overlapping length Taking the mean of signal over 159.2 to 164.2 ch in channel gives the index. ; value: 37.6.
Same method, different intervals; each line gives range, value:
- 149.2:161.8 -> 40.2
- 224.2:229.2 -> 36.9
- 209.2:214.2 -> 23.9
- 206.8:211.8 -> 24.7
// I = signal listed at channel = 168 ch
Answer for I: 26.76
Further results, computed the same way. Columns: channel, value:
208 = 25.07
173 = 20.31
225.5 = 36.55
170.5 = 24.03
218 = 24.77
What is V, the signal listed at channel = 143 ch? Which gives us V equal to 44.08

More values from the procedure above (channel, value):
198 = 17.28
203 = 25.8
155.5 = 41.25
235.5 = 41.97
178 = 16.03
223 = 31.77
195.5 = 14.7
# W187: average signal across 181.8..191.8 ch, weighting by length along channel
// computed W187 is 15.8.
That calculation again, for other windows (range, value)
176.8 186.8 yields 15.2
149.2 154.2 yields 42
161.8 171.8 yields 29.5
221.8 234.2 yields 37.3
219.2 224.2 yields 30.4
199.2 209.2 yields 25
